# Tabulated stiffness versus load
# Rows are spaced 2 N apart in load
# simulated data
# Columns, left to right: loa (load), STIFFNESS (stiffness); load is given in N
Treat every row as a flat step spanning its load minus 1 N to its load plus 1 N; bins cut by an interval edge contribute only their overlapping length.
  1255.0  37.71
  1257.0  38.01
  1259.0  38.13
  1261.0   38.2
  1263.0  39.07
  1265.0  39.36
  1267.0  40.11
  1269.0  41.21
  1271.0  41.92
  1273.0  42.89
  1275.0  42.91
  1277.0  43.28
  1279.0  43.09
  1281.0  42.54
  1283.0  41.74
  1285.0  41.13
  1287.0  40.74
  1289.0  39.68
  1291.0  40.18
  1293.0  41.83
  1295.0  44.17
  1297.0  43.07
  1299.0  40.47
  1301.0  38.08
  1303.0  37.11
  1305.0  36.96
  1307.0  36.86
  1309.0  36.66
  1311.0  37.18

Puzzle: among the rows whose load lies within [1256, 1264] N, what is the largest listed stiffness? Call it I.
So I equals 39.07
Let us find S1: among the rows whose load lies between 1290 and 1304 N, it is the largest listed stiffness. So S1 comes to 44.17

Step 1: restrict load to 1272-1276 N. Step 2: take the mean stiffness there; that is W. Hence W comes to 42.9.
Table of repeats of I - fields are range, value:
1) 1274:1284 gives 43.28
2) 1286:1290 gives 40.74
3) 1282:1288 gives 41.74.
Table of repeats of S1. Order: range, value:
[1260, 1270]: 41.21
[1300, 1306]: 38.08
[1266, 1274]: 42.89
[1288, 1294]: 41.83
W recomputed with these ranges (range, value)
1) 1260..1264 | 38.6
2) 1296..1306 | 39.1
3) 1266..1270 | 40.7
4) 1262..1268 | 39.5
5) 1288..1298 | 41.8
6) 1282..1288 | 41.2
